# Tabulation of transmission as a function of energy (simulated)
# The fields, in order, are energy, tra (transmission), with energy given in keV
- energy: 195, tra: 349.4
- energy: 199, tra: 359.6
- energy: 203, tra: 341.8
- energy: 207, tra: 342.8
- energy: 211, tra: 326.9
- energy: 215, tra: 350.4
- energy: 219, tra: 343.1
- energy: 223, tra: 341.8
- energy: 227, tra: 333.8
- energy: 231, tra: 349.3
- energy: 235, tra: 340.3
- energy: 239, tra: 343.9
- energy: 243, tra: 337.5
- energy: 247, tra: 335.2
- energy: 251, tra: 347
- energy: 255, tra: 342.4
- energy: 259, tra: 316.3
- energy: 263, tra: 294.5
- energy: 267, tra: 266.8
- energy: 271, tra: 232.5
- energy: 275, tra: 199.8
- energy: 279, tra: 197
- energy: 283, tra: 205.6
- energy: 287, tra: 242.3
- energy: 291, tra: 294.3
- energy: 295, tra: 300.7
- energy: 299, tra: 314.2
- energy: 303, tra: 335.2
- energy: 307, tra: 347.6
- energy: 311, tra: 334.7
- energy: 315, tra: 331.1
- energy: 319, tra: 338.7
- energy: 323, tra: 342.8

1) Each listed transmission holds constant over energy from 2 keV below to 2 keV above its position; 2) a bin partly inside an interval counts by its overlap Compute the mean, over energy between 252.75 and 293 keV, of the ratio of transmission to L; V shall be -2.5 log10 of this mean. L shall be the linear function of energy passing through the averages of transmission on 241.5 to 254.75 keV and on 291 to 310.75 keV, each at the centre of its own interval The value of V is 0.27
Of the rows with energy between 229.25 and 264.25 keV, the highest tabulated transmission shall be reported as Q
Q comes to 349.3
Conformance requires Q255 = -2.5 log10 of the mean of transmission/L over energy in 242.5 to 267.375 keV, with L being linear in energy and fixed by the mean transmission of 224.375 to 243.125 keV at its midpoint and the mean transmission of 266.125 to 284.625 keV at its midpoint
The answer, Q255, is -0.16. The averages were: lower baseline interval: 341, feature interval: 322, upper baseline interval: 218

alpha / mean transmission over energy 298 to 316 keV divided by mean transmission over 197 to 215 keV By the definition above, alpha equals 0.97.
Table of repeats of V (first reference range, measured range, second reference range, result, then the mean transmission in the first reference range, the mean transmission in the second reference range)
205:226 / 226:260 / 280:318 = -0.040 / 341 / 299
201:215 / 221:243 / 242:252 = -0.007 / 339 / 339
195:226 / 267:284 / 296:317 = 0.479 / 344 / 331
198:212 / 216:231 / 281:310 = -0.029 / 343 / 293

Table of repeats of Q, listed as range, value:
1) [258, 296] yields 316.3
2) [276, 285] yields 205.6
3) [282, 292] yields 294.3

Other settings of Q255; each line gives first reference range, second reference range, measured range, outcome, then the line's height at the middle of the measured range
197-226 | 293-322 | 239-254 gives -0.007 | 338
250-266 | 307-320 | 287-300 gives 0.132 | 331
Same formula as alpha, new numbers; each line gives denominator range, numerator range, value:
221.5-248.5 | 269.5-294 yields 0.68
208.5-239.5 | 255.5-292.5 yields 0.74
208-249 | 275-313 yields 0.83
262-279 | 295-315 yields 1.38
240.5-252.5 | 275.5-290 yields 0.64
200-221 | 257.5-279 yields 0.74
